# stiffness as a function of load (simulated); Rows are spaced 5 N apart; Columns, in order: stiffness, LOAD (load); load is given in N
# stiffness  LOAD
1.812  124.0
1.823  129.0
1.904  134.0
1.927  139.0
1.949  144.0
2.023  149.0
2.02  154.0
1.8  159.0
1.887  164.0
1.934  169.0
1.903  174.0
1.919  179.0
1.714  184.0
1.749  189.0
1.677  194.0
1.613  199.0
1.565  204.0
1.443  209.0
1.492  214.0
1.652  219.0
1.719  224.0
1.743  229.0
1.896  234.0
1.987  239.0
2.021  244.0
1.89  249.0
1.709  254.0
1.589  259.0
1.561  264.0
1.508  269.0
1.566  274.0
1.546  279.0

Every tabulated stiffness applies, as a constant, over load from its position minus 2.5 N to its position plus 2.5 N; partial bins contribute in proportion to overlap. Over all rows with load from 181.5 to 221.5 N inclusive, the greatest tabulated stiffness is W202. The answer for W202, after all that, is 1.749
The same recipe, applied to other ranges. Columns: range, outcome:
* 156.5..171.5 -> 1.934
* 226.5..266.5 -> 2.021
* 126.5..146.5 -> 1.949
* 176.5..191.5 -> 1.919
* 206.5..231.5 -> 1.743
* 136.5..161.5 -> 2.023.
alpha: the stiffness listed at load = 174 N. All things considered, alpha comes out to 1.903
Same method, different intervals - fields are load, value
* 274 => 1.566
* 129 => 1.823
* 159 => 1.8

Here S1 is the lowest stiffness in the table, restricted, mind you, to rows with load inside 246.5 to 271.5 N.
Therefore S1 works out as 1.508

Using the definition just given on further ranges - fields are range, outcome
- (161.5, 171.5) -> 1.887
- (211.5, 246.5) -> 1.492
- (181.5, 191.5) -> 1.714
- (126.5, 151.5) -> 1.823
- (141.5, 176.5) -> 1.8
